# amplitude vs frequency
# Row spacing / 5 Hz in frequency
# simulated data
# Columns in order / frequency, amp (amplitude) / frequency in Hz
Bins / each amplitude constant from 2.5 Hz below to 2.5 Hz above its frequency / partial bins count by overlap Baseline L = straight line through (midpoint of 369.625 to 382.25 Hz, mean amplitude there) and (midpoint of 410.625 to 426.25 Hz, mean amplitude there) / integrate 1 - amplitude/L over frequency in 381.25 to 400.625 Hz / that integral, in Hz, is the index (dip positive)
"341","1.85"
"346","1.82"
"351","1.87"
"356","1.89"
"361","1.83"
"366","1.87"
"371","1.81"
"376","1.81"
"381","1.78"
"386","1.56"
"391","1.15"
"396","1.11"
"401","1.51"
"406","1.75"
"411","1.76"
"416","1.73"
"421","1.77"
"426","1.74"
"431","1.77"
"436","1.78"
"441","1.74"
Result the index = 4.6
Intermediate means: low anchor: 1.8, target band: 1.36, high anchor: 1.75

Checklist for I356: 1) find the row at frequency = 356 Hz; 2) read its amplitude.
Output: 1.89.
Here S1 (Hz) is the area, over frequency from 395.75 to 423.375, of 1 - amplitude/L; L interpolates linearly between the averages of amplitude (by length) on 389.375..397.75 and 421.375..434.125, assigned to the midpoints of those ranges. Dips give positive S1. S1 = -4.3 Hz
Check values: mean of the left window 1.13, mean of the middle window 1.64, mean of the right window 1.76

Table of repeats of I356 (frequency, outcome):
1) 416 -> 1.73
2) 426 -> 1.74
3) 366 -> 1.87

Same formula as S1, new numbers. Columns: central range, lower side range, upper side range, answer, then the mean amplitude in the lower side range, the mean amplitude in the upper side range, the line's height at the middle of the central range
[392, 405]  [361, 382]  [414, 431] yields 3.2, 1.82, 1.75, 1.78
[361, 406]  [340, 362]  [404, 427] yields 5.1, 1.85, 1.75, 1.8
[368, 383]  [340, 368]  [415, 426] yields 0.2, 1.85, 1.75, 1.82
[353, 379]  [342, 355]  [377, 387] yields -1.0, 1.85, 1.71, 1.78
